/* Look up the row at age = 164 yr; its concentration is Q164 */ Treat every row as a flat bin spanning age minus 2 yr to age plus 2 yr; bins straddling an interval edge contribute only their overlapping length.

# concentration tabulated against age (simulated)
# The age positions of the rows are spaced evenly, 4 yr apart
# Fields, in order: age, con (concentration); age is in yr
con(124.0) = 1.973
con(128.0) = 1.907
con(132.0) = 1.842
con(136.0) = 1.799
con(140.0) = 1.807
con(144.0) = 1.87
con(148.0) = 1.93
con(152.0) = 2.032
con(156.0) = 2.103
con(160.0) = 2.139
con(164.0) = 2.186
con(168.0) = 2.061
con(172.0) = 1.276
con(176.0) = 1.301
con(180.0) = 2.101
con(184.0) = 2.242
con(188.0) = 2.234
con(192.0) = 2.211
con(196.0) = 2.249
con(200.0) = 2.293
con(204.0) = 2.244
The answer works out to 2.186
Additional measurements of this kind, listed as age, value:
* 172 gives 1.276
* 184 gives 2.242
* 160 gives 2.139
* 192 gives 2.211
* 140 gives 1.807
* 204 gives 2.244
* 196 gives 2.249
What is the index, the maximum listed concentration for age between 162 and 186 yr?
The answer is 2.242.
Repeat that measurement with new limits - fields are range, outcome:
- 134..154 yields 2.032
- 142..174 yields 2.186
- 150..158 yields 2.103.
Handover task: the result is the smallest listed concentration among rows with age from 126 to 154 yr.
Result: 1.799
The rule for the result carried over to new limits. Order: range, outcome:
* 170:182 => 1.276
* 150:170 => 2.032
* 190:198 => 2.211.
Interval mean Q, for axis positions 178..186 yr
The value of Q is 2.17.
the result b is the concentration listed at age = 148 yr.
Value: 1.93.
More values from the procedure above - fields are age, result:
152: 2.032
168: 2.061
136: 1.799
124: 1.973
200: 2.293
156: 2.103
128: 1.907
